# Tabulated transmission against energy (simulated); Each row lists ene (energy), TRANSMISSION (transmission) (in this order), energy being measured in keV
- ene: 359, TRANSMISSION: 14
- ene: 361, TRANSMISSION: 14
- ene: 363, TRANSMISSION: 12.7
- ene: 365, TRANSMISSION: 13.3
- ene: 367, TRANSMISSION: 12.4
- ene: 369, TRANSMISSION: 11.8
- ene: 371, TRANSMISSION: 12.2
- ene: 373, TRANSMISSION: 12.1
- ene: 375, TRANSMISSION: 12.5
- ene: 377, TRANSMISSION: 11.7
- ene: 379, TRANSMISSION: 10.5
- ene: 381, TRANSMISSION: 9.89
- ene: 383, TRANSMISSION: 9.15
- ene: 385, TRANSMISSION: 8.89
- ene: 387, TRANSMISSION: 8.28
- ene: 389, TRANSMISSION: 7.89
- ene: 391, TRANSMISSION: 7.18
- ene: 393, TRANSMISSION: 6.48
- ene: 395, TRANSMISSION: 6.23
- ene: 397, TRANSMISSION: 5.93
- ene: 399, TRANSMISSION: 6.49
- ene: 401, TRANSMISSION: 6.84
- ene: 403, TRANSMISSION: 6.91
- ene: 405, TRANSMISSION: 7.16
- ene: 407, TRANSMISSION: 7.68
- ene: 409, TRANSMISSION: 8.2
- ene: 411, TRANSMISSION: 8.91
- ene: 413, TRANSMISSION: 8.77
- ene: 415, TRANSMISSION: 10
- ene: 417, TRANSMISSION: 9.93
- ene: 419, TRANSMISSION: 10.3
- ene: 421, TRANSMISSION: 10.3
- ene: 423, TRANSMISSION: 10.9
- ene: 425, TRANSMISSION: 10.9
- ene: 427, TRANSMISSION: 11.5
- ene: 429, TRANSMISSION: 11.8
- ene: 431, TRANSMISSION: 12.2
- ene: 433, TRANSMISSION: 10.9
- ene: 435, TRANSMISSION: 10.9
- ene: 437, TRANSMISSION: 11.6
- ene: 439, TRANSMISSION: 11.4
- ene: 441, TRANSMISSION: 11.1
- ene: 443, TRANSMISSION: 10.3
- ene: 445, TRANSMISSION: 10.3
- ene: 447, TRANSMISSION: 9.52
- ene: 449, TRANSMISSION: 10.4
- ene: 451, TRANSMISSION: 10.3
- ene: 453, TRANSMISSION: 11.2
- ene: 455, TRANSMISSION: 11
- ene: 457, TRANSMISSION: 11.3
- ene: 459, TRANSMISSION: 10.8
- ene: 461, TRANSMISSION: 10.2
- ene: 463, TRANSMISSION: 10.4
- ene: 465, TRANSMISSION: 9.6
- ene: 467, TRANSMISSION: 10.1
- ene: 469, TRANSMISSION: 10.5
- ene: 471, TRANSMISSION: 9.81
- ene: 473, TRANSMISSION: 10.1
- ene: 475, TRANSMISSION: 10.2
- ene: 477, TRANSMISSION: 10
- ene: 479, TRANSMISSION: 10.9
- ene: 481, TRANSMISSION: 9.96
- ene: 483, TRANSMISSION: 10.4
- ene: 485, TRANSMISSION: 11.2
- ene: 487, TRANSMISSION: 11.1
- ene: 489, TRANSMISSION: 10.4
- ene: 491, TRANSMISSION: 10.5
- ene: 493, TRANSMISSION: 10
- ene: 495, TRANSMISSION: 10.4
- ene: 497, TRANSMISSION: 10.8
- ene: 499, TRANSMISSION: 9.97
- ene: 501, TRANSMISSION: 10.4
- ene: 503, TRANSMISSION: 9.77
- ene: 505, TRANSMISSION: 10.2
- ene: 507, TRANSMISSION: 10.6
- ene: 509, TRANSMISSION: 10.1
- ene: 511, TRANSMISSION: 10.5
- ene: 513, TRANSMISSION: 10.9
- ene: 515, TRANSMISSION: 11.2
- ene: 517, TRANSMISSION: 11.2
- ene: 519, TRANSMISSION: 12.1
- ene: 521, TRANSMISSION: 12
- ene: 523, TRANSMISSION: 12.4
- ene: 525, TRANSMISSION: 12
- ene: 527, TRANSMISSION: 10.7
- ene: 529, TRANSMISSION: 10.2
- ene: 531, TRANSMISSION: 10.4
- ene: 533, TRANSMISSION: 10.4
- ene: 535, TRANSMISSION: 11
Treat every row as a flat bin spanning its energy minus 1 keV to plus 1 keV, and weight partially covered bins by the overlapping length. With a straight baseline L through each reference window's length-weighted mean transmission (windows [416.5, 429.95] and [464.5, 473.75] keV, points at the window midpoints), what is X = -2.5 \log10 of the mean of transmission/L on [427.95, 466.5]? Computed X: -0.04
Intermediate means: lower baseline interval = 10.8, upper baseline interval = 10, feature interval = 10.8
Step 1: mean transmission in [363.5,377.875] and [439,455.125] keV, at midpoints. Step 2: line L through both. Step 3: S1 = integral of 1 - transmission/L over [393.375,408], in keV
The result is 6.1 keV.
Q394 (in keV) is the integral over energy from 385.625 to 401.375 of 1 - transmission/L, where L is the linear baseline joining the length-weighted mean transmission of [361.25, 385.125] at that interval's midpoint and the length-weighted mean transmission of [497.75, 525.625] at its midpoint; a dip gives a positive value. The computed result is 6.2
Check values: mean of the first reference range 11.6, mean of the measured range 6.96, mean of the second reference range 10.9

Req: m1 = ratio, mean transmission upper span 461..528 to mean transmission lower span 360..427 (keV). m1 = 1.10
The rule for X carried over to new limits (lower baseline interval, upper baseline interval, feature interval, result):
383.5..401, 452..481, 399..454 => -0.14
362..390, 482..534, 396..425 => 0.27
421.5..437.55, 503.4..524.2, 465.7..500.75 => 0.08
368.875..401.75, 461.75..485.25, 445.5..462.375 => -0.07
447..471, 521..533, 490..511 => 0.06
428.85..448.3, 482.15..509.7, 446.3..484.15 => 0.04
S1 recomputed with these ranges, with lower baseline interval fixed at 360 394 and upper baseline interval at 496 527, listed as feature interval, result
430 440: -0.6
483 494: 0.3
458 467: 0.5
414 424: 0.4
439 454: 0.4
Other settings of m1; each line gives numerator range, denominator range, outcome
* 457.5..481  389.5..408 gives 1.51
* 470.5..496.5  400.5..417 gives 1.27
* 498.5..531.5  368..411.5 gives 1.24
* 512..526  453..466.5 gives 1.10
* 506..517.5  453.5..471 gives 1.02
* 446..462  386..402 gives 1.53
